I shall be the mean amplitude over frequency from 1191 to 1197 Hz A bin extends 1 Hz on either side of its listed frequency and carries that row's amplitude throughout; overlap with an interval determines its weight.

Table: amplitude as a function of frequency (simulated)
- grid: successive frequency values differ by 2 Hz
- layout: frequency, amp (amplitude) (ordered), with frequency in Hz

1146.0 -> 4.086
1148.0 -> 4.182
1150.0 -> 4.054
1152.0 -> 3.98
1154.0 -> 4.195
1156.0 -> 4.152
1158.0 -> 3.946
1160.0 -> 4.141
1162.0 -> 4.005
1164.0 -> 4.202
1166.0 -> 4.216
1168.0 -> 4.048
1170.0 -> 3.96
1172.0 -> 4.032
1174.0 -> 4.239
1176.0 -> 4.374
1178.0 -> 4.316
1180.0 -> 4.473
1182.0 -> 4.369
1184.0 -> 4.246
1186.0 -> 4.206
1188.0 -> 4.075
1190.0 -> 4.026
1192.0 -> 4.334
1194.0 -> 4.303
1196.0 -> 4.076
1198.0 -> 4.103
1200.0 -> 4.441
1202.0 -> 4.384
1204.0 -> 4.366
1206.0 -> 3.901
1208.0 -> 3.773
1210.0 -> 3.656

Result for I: 4.24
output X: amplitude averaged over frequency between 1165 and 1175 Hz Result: 4.1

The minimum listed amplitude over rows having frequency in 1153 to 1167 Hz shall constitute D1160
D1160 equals 3.946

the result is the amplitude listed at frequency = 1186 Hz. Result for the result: 4.206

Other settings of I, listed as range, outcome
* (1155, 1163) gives 4.06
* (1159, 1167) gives 4.14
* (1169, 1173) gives 4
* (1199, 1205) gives 4.4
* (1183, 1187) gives 4.23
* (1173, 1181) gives 4.35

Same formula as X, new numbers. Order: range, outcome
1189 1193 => 4.18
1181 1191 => 4.18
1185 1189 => 4.14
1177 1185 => 4.35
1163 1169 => 4.16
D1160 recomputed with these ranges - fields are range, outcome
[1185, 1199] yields 4.026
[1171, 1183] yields 4.032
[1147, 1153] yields 3.98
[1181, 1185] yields 4.246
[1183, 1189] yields 4.075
